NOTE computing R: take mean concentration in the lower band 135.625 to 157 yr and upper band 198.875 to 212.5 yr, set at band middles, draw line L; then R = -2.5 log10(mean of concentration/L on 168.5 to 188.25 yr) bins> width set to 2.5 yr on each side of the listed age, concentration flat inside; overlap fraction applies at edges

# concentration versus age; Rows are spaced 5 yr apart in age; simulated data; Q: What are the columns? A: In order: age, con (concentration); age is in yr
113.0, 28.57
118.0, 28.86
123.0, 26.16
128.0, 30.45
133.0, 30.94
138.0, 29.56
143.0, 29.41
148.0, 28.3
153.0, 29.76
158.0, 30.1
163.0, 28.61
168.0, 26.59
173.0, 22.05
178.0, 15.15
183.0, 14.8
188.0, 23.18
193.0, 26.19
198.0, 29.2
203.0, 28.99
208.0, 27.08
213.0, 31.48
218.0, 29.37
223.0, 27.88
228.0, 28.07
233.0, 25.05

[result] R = 0.45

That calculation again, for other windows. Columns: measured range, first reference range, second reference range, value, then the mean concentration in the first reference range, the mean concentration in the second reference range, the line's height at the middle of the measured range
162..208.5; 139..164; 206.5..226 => 0.21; 29.3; 29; 29.2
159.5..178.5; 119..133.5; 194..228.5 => 0.19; 28.9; 28.8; 28.9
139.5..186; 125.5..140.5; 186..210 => 0.16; 30.3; 27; 28.8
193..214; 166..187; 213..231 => -0.15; 19.7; 28.8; 25.1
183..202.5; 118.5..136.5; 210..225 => 0.18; 29.2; 29.6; 29.4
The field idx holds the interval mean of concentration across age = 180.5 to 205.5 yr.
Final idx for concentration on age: 24.5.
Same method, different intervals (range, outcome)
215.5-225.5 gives 28.6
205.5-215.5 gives 29.3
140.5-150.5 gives 28.9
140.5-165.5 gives 29.2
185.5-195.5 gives 24.7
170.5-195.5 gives 20.3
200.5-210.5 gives 28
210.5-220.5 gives 30.4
